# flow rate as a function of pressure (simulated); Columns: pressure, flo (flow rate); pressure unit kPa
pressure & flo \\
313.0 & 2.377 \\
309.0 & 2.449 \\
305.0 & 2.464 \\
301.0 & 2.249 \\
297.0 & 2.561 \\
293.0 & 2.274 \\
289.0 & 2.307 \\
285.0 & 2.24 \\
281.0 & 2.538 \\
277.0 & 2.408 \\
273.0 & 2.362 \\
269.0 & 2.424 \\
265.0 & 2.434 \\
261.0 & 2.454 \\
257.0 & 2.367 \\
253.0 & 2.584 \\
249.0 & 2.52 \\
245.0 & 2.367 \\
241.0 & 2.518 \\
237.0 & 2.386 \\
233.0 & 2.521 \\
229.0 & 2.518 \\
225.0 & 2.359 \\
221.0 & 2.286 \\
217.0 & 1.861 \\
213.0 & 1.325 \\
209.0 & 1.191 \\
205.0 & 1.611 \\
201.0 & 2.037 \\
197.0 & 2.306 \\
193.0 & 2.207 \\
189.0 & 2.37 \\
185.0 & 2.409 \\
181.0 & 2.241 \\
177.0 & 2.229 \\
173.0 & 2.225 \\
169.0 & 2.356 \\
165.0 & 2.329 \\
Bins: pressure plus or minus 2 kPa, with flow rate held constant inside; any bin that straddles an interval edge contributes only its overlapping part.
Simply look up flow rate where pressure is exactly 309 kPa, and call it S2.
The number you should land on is 2.449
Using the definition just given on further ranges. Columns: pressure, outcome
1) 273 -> 2.362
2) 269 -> 2.424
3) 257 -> 2.367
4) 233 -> 2.521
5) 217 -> 1.861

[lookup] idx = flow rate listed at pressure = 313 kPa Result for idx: 2.377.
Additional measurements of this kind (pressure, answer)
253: 2.584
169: 2.356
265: 2.434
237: 2.386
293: 2.274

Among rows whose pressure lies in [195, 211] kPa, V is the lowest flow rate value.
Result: 1.191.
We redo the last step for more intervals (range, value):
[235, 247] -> 2.367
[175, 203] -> 2.037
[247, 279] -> 2.362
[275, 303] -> 2.24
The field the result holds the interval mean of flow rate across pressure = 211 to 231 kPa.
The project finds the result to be 2.07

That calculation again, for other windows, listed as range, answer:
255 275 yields 2.41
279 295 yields 2.34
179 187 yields 2.33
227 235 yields 2.52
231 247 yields 2.45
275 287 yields 2.4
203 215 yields 1.38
